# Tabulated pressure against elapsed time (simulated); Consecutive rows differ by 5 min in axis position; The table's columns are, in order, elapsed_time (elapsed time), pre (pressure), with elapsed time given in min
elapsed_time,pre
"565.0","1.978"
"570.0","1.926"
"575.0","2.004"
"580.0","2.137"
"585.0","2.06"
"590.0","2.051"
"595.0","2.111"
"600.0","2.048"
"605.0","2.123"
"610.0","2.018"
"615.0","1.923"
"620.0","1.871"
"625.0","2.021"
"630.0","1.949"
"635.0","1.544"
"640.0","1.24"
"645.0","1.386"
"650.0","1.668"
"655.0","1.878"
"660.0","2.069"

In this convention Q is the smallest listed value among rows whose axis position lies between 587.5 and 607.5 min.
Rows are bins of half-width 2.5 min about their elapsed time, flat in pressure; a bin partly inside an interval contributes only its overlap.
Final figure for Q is 2.048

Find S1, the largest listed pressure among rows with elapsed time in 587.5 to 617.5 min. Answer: 2.123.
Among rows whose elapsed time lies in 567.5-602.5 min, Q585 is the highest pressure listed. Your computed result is 2.137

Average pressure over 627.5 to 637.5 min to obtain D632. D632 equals 1.75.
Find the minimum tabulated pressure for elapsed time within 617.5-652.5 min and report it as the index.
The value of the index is 1.24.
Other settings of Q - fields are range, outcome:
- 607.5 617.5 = 1.923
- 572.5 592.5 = 2.004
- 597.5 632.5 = 1.871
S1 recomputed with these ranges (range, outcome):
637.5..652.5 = 1.668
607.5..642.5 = 2.021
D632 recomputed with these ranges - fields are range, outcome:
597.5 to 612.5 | 2.06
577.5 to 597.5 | 2.09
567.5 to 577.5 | 1.96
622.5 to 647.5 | 1.63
